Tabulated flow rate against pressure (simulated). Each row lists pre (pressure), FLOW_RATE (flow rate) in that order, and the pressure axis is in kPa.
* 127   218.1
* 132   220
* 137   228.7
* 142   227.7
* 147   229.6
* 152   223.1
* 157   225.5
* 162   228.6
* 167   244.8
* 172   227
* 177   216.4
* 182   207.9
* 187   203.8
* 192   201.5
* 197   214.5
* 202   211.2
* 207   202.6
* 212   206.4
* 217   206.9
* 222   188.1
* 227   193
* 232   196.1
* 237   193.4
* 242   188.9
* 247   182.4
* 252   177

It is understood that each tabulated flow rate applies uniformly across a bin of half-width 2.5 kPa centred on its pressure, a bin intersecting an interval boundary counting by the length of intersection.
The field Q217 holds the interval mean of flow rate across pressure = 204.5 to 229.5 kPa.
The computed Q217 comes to 199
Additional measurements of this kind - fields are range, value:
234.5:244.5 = 191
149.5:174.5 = 230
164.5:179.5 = 229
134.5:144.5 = 228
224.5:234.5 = 195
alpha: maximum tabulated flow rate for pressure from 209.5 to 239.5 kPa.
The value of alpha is 206.9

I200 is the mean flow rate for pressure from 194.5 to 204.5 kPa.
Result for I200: 213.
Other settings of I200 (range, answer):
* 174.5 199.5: 209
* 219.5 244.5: 192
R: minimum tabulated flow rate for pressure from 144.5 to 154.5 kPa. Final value 223.1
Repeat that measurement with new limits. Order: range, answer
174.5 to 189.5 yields 203.8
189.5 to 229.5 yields 188.1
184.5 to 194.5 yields 201.5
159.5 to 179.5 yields 216.4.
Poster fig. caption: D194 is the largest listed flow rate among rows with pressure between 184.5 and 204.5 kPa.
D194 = 214.5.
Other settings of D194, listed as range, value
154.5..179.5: 244.8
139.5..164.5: 229.6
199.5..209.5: 211.2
